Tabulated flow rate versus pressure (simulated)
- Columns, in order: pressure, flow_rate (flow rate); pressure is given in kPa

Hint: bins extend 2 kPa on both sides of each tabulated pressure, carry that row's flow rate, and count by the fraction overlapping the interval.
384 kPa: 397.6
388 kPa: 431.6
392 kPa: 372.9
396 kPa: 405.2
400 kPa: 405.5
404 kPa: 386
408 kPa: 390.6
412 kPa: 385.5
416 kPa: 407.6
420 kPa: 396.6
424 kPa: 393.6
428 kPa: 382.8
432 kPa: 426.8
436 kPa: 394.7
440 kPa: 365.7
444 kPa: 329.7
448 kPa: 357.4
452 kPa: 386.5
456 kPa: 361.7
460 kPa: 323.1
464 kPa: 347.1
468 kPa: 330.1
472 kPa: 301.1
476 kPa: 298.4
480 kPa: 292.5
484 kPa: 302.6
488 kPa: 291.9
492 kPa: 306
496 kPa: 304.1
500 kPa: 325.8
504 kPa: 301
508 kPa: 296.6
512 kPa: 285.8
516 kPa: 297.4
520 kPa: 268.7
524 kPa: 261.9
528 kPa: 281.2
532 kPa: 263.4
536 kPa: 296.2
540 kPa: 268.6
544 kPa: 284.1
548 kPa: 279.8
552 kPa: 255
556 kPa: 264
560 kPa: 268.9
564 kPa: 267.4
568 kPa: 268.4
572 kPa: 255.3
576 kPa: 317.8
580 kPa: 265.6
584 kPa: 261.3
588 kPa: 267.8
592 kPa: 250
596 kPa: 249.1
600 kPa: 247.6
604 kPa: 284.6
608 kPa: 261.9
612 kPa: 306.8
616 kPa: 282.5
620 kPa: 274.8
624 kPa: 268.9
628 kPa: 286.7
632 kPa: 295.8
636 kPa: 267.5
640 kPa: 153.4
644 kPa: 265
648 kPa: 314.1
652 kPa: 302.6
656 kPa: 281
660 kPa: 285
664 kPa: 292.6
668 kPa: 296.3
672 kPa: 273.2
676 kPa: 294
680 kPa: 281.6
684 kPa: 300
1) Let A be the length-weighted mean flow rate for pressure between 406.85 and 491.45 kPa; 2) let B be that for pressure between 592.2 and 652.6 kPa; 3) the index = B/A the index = 0.76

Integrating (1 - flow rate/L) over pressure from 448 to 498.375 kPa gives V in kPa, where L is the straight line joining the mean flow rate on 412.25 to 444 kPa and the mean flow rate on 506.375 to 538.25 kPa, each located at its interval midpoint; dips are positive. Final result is 2.5 kPa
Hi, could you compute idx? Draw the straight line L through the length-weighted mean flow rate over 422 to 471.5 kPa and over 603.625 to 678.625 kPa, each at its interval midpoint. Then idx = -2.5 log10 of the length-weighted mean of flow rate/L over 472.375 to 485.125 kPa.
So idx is 0.18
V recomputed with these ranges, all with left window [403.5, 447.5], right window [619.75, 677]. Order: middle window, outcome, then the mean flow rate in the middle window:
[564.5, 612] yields 5.9 kPa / 268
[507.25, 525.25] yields 3.1 kPa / 282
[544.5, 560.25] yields 2.7 kPa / 268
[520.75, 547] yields 4.5 kPa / 276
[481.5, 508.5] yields 3.7 kPa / 304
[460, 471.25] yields 1.1 kPa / 332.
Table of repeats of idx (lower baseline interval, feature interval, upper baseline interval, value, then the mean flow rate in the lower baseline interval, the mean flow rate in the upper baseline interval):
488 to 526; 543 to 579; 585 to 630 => 0.034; 294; 271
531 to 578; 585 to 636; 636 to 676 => 0.007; 274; 274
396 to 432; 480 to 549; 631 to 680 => 0.195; 396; 277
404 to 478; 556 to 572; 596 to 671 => 0.159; 366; 275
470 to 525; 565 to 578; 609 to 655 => 0.017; 296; 274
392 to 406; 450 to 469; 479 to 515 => -0.043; 395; 301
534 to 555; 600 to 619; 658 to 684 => 0.010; 276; 288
